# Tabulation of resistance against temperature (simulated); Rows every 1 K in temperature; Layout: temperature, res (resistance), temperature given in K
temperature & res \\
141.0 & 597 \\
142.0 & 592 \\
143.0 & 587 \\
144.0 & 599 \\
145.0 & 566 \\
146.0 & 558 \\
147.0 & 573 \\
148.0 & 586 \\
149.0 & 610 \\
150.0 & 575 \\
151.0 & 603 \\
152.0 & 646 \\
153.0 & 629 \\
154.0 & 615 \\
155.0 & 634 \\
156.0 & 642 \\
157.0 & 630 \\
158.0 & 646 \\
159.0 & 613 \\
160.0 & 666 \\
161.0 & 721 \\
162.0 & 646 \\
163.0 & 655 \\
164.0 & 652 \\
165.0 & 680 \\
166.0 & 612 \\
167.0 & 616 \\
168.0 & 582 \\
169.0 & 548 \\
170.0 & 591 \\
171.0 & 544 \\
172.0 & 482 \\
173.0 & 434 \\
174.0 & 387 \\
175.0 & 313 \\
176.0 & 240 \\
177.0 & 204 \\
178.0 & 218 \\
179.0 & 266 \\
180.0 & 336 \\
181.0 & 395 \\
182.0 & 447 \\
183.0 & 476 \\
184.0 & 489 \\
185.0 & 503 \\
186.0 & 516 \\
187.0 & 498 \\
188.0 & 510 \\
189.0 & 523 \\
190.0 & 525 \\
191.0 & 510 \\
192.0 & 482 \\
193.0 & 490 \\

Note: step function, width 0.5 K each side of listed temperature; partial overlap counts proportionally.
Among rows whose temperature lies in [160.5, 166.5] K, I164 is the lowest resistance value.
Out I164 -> 612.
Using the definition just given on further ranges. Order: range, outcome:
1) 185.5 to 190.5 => 498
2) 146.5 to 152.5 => 573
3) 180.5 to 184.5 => 395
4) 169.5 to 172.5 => 482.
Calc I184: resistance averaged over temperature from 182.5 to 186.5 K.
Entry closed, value 496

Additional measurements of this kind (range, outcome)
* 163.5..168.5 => 628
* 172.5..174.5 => 410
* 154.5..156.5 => 638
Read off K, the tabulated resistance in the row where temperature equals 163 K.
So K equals 655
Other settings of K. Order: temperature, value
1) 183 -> 476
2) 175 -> 313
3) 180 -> 336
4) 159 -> 613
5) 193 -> 490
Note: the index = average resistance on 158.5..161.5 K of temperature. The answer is 667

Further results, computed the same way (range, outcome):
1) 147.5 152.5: 604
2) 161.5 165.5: 658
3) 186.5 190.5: 514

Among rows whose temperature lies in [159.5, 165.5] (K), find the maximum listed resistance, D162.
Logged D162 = 721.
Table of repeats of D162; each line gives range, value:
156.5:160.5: 666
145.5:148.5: 586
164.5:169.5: 680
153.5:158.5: 646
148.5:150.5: 610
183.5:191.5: 525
